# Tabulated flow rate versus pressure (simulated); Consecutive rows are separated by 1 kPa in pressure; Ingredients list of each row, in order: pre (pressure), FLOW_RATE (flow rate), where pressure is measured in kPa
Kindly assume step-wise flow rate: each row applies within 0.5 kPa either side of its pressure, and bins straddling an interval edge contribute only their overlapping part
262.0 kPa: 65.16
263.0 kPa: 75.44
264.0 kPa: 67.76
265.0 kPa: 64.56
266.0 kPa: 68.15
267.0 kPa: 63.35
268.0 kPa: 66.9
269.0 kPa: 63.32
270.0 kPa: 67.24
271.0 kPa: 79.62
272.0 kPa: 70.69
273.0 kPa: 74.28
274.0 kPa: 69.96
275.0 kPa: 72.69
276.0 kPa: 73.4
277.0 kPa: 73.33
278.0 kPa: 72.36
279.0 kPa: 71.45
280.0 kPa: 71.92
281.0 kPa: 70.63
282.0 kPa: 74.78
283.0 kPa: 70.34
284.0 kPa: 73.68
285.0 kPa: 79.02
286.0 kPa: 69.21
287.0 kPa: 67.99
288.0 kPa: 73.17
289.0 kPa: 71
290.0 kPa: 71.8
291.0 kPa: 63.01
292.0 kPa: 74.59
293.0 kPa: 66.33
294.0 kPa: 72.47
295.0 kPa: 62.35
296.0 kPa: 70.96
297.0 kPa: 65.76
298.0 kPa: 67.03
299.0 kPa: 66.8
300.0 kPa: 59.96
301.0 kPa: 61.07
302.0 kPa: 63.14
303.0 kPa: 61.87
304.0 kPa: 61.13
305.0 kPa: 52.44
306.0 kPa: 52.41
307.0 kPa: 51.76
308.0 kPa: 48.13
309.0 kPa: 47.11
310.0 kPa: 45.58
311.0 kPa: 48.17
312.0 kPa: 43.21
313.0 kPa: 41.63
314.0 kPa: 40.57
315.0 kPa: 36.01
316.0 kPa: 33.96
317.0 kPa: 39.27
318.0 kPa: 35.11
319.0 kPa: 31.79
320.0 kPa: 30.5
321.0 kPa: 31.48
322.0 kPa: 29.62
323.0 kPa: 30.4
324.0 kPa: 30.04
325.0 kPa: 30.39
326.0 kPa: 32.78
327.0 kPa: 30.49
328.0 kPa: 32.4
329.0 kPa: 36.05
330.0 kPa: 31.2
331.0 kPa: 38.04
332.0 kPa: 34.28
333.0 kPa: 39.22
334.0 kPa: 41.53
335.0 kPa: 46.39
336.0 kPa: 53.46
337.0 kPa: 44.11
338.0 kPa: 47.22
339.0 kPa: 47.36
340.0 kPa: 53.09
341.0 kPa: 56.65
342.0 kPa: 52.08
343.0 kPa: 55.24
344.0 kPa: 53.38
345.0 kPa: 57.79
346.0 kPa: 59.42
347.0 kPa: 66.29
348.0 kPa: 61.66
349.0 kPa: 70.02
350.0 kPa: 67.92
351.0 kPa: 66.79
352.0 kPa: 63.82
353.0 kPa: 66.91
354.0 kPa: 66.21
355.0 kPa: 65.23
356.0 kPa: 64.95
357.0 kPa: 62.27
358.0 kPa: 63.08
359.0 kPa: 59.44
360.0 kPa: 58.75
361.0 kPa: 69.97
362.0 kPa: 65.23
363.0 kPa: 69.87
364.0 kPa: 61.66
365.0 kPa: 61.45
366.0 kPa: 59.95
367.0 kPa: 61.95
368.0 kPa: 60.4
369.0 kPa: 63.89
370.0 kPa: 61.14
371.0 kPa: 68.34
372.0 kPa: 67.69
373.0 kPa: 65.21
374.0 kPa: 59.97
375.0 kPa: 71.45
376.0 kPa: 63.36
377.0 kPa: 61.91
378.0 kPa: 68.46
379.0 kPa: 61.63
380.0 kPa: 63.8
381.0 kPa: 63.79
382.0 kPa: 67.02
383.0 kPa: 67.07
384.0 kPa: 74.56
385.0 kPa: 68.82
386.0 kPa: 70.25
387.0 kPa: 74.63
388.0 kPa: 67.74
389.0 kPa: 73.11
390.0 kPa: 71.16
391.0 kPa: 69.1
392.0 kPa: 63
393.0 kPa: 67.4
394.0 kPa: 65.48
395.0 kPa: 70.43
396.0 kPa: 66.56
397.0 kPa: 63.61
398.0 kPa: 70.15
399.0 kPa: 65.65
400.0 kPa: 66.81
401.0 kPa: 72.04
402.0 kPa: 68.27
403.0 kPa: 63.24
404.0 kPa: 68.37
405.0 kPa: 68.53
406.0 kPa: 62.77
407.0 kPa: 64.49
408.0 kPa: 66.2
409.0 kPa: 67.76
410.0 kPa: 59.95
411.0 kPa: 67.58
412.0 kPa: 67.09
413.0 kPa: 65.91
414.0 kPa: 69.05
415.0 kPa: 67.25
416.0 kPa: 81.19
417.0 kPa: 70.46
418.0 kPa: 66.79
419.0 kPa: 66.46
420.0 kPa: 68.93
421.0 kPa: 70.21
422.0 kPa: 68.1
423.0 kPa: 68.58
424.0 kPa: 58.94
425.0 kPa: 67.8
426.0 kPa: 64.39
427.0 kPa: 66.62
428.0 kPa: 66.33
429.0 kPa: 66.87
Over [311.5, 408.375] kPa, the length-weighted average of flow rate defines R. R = 56.9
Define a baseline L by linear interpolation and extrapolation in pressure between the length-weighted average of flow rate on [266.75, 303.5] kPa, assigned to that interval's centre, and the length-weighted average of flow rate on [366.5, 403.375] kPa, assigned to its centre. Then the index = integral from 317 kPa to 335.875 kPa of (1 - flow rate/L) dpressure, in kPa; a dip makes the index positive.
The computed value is 9.34 kPa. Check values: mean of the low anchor 69.4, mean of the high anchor 66.7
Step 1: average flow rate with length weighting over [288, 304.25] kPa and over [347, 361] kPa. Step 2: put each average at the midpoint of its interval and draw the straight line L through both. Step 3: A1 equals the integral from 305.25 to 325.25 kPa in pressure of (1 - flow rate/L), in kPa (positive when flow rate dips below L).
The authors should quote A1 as 8.1 kPa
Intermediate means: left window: 66.5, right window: 64.7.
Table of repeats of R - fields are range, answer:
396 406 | 67.1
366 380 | 64.1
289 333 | 47.9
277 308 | 66.8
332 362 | 57.7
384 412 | 67.6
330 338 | 42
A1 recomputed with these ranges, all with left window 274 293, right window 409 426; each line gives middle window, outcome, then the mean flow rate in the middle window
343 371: 2.51 kPa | 63.3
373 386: 0.51 kPa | 66.1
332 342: 3.26 kPa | 47.2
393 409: 0.30 kPa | 66.9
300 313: 3.33 kPa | 52.8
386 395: -0.08 kPa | 69.1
